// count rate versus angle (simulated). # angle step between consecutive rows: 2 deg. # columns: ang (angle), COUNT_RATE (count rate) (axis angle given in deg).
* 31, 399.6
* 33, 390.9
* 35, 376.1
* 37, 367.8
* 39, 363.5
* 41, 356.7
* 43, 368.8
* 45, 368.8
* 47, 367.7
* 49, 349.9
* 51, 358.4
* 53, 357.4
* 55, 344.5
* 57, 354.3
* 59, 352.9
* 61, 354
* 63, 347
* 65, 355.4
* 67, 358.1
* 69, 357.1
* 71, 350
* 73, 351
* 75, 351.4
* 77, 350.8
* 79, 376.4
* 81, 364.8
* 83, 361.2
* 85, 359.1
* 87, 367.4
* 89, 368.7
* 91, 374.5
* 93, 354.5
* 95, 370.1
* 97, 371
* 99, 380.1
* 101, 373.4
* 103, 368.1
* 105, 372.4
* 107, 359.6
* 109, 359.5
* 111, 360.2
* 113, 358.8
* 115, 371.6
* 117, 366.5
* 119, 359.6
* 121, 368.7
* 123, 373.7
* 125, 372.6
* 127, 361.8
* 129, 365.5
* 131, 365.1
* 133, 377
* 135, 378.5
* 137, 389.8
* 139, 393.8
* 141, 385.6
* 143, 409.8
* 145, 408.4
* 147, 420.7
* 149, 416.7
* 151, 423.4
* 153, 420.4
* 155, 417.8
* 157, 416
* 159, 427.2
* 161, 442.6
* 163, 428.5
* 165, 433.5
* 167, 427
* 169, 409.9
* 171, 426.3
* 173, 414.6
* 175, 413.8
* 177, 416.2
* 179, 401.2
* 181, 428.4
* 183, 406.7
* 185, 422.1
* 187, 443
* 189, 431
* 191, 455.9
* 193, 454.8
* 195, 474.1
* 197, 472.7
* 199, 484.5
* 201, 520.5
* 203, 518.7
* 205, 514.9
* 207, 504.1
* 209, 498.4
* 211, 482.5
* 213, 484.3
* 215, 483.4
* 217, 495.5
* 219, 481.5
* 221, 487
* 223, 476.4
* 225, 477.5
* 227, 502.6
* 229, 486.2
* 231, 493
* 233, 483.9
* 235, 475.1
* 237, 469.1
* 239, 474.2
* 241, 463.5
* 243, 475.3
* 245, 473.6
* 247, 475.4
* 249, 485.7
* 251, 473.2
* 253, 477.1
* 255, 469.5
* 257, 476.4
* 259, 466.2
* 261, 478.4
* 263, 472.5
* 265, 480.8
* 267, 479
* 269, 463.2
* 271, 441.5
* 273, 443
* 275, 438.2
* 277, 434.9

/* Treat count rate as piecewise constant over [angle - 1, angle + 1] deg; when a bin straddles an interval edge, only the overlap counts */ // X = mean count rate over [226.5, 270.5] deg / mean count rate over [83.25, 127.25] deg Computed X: 1.30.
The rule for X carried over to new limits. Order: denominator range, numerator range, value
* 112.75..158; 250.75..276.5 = 1.20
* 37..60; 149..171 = 1.18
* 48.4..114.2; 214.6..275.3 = 1.32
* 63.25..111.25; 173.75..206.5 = 1.25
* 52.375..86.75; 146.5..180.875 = 1.18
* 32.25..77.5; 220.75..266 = 1.33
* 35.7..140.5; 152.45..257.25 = 1.27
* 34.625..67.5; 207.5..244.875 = 1.35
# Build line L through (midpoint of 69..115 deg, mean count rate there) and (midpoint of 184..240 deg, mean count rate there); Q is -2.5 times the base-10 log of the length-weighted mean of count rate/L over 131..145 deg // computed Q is 0.05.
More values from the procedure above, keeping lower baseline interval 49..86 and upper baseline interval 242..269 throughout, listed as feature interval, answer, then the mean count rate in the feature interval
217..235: -0.07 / 486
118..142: 0.06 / 374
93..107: 0.02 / 370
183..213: -0.09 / 475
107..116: 0.06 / 362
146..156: -0.03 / 420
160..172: -0.03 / 428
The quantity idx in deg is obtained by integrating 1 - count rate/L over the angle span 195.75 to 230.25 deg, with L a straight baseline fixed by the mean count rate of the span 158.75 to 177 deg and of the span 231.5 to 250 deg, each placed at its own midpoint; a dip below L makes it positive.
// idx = -2.76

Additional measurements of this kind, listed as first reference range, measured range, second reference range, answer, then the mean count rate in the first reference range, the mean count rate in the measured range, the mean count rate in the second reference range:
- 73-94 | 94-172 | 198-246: 3.21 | 362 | 391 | 488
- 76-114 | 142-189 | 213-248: 0.51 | 366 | 421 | 481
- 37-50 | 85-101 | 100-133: -0.17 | 363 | 369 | 366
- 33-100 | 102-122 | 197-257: 1.61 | 361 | 364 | 485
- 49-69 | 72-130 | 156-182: 2.17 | 354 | 365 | 422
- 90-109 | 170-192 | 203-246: 1.06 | 369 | 424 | 486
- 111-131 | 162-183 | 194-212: 1.34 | 366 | 419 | 497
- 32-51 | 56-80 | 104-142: 0.88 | 367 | 355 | 371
